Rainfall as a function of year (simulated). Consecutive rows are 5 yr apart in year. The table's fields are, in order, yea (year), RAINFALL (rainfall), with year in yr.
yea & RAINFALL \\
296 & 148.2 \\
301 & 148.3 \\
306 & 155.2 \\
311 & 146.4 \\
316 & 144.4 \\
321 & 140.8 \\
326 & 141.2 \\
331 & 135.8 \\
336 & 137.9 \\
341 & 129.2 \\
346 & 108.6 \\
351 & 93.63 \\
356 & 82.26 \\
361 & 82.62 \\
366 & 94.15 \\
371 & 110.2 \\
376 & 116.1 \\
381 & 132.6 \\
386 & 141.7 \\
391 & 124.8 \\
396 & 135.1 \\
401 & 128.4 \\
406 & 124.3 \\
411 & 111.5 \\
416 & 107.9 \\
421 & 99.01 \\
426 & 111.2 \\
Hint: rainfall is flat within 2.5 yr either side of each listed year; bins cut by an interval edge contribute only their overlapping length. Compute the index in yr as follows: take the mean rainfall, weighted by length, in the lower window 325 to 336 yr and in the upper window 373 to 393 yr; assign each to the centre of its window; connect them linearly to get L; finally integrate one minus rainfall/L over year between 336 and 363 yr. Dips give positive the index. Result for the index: 6.3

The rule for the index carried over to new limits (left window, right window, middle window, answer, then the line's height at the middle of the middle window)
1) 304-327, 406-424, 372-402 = -2.5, 119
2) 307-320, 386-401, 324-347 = 1.7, 142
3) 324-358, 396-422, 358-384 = 2.3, 118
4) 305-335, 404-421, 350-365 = 5.1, 130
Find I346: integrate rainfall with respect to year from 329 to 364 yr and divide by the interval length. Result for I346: 109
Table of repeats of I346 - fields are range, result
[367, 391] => 123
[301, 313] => 150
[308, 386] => 121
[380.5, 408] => 131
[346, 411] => 114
